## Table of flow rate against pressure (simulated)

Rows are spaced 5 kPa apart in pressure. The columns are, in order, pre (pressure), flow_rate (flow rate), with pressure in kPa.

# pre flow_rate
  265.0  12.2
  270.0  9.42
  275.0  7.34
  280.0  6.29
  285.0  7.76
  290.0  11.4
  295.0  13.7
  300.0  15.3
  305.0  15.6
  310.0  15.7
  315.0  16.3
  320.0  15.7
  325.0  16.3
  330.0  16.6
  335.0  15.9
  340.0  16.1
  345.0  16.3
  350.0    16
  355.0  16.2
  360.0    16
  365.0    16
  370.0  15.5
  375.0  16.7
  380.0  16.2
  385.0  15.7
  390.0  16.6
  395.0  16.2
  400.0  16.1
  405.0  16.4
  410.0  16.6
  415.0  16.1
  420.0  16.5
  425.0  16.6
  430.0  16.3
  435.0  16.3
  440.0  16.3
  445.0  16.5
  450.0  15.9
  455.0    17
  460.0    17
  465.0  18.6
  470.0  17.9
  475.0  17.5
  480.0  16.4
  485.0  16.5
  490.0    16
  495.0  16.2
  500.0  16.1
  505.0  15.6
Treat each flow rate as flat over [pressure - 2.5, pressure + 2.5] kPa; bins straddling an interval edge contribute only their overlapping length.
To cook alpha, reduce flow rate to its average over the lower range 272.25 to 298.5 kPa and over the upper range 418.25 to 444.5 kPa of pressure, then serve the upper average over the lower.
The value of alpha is 1.72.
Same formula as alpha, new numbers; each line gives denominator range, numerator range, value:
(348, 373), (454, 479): 1.10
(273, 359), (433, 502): 1.19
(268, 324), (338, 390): 1.30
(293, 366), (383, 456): 1.03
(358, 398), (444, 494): 1.05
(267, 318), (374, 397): 1.36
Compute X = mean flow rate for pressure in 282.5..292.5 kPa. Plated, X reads 9.58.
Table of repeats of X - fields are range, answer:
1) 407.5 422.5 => 16.4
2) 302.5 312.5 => 15.7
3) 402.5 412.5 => 16.5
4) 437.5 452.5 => 16.2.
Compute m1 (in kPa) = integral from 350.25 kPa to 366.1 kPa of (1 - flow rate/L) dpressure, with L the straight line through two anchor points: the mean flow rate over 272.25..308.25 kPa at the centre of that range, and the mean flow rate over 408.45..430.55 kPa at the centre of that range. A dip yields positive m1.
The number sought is -2.45 kPa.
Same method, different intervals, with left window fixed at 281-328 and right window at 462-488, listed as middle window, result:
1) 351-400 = -2.4 kPa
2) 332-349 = -1.6 kPa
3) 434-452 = 0.5 kPa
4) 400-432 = -0.4 kPa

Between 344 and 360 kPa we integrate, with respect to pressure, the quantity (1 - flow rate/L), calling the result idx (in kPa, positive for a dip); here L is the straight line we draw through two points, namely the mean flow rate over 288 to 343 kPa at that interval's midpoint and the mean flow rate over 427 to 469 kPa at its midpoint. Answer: -0.4 kPa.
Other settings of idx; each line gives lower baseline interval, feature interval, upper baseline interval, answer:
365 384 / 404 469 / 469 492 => -0.6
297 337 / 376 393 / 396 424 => 0.0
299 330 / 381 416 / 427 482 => 0.5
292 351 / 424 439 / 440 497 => 0.2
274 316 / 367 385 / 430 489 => -2.0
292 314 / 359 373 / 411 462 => -0.1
